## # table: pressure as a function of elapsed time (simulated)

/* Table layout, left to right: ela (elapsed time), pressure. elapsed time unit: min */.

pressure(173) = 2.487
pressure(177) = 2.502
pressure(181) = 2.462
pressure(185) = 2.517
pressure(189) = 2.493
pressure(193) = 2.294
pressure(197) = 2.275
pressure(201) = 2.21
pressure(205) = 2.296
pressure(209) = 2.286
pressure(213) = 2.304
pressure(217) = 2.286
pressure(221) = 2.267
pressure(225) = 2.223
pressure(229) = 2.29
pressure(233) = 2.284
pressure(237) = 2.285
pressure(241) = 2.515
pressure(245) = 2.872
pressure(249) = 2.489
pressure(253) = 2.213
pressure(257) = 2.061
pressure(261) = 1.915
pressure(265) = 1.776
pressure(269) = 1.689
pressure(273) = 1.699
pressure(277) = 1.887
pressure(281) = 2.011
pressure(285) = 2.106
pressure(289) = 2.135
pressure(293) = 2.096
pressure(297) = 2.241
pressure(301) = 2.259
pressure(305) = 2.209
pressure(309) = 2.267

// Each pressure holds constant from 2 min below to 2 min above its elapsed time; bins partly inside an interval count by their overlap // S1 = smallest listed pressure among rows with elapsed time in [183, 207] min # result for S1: 2.21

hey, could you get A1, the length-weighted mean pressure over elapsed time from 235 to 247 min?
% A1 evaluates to 2.56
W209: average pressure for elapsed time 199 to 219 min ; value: 2.28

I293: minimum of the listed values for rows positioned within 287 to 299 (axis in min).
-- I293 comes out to 2.096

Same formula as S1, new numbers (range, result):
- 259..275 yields 1.689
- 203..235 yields 2.223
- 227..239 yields 2.284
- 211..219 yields 2.286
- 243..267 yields 1.776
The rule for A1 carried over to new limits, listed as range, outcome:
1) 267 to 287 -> 1.88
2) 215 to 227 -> 2.26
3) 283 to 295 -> 2.11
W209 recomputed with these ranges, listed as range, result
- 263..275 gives 1.72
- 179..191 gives 2.49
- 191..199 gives 2.28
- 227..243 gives 2.34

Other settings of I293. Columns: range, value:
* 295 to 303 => 2.241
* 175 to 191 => 2.462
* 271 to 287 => 1.699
